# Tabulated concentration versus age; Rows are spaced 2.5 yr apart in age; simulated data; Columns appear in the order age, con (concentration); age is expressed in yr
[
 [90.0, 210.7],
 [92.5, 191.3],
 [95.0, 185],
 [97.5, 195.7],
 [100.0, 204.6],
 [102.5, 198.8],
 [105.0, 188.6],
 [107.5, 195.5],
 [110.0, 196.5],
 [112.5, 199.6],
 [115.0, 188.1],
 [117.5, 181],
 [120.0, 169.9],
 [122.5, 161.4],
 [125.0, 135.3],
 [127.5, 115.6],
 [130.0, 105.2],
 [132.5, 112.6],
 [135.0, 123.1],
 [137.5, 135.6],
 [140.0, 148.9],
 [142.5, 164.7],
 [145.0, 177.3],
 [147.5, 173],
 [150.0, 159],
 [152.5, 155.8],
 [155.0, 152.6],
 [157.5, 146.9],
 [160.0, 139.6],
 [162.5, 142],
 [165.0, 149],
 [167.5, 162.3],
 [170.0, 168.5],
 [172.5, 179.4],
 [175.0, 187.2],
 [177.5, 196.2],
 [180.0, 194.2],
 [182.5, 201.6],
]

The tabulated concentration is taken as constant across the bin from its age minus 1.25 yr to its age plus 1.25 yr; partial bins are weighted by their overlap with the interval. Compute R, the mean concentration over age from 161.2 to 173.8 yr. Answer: 160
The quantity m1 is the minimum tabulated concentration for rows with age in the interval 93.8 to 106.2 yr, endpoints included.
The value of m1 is 185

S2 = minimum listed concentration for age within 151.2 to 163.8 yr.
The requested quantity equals 139.6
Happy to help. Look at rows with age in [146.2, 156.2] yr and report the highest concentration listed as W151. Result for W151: 173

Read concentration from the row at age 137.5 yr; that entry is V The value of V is 135.6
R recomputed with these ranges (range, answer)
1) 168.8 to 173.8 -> 174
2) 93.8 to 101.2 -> 195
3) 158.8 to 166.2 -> 144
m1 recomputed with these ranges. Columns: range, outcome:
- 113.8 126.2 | 135.3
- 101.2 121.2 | 169.9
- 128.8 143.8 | 105.2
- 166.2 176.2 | 162.3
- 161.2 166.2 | 142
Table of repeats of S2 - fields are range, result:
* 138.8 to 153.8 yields 148.9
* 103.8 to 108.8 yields 188.6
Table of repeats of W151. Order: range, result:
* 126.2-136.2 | 123.1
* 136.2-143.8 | 164.7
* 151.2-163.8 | 155.8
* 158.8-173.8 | 179.4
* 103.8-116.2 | 199.6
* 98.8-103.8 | 204.6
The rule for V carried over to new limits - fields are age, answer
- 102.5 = 198.8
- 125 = 135.3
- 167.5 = 162.3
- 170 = 168.5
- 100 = 204.6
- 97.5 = 195.7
